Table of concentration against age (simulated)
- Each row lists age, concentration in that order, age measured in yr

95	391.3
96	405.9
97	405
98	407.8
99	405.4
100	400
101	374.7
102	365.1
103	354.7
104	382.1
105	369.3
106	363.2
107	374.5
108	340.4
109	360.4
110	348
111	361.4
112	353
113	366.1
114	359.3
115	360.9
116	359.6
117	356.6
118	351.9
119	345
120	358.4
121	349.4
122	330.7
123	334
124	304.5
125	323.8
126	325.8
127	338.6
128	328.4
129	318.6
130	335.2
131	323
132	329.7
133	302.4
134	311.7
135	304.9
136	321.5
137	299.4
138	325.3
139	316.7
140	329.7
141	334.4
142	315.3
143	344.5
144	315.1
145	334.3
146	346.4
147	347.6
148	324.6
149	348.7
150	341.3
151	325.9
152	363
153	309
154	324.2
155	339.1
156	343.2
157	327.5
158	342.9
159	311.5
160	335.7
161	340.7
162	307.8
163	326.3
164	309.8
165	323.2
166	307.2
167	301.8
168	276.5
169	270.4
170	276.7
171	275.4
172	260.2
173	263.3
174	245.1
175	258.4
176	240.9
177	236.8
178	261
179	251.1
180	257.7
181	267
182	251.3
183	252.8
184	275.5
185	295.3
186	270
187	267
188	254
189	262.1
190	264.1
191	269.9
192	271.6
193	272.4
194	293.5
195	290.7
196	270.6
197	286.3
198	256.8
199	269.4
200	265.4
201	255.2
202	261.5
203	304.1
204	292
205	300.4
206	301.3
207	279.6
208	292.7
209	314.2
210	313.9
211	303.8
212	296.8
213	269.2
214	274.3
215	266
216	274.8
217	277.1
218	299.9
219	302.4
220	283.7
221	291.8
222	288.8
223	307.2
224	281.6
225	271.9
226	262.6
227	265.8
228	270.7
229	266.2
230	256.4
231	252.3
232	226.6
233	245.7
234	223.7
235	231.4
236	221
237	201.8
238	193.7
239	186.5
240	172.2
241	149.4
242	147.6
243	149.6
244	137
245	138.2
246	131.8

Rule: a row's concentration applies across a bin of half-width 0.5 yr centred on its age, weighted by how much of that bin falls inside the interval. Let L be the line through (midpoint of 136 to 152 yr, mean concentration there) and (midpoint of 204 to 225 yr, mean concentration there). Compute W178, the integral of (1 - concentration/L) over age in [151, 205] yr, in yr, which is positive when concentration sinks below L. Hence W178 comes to 4.53 yr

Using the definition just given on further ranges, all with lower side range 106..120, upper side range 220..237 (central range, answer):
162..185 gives 2.45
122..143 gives 1.14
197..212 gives -0.40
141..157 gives -0.40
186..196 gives 0.66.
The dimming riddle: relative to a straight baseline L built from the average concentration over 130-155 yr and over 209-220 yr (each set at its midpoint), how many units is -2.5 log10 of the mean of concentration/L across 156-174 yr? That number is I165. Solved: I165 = 0.04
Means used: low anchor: 327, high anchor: 289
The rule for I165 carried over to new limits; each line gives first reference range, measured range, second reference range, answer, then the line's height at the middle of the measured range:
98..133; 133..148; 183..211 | 0.02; 330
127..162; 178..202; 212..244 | 0.06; 283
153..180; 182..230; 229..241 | -0.12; 250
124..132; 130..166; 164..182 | -0.09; 301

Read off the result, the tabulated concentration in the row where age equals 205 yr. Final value 300.4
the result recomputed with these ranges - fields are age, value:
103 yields 354.7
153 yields 309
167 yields 301.8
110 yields 348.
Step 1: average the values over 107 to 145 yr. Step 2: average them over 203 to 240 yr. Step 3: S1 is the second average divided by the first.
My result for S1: 0.80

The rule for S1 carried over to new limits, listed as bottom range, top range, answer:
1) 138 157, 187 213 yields 0.84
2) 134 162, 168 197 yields 0.81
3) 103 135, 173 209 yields 0.79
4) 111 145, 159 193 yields 0.83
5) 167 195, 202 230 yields 1.08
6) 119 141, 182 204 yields 0.84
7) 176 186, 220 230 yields 1.07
